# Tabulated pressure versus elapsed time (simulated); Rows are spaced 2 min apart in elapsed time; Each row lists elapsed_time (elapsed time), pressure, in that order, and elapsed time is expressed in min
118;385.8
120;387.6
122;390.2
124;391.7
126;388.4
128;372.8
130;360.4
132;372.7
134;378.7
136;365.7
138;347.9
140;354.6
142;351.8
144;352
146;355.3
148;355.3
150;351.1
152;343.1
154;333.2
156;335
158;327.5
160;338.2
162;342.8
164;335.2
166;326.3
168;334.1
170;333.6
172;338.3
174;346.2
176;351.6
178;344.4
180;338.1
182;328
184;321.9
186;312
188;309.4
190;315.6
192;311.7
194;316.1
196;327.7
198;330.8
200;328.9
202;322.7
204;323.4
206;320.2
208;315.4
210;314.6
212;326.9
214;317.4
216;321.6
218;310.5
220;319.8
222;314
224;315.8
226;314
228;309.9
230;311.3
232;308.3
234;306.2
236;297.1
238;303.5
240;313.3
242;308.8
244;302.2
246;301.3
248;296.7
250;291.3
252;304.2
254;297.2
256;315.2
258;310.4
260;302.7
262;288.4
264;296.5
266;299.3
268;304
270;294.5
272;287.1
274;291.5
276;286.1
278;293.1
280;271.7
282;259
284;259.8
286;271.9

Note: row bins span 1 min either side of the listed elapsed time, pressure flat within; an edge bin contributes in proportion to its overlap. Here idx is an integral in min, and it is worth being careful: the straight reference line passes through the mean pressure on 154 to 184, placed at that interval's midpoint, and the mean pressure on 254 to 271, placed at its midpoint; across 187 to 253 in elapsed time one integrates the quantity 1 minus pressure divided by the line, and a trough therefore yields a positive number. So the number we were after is 0.86 min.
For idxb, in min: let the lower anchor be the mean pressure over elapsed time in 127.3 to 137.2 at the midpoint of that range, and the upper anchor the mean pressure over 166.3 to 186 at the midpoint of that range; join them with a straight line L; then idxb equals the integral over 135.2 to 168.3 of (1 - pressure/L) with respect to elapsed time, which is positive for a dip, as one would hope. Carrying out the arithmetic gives 1.0 min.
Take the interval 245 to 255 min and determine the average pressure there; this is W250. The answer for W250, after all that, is 298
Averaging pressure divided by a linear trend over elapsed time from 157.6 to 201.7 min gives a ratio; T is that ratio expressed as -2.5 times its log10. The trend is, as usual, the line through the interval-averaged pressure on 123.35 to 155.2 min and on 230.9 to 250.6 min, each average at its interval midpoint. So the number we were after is 0.03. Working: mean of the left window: 360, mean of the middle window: 330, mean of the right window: 303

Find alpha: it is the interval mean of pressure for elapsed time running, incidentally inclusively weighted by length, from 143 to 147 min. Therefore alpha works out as 354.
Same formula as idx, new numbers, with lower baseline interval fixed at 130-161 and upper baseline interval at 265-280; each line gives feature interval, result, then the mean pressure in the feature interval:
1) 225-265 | 0.1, 304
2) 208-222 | 0.0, 318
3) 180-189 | 0.4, 320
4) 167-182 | -0.1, 340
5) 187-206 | 0.4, 321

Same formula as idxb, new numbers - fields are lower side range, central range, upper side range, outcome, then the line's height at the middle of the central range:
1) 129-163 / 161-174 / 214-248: 0.2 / 340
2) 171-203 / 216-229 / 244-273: 0.0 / 314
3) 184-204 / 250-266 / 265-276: -0.1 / 299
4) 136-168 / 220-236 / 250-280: 0.1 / 312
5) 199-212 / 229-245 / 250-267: 0.2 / 309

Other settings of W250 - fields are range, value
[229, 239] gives 305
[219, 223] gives 317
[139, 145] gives 353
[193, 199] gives 325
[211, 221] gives 319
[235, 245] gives 305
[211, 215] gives 322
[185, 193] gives 312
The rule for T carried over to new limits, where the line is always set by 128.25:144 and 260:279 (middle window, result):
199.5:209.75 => 0.02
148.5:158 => 0.04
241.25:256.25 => 0.01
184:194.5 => 0.07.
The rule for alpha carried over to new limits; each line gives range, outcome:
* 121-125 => 391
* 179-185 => 329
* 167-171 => 334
